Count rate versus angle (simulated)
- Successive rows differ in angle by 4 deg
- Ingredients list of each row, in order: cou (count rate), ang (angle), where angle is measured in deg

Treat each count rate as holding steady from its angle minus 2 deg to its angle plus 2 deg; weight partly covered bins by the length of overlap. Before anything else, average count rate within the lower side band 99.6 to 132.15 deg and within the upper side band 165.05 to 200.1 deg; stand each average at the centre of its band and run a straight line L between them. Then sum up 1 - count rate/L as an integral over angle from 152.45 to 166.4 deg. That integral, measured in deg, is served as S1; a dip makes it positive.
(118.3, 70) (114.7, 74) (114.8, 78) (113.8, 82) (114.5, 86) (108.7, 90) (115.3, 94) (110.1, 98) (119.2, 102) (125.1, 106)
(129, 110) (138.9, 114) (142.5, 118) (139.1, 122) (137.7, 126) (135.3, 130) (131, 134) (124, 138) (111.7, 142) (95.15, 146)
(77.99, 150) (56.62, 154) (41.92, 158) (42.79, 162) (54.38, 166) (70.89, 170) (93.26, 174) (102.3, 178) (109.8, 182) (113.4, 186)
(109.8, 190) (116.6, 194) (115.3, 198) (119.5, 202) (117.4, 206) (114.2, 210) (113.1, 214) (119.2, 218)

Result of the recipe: 7.93 deg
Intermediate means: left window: 133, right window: 99.8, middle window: 48.1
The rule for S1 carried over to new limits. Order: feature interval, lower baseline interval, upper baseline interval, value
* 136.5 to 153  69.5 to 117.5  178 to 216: 2.5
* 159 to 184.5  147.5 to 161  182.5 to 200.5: 2.6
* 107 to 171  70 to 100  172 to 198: 4.8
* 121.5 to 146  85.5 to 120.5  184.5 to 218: -1.2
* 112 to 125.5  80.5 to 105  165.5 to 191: -3.9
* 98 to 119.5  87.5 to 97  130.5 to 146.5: -2.7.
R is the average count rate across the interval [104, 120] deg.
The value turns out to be 134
